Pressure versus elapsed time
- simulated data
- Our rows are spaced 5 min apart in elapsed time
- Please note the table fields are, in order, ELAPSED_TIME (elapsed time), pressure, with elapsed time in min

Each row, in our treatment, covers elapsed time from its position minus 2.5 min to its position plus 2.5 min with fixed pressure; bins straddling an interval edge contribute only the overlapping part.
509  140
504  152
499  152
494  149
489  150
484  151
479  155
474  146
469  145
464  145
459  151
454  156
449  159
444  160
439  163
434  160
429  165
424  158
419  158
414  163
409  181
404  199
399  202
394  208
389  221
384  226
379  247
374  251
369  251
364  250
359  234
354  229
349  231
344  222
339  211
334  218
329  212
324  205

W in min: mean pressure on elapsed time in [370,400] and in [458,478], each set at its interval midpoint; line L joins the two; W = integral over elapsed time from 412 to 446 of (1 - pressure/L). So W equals 4.4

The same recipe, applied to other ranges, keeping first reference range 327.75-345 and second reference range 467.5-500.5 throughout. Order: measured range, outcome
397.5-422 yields 0.51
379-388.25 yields -1.72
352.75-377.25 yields -4.99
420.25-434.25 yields 1.13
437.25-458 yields 0.90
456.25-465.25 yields 0.64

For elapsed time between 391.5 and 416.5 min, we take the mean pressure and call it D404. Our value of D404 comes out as 191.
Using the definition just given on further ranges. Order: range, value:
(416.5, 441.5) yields 161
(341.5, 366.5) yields 233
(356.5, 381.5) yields 247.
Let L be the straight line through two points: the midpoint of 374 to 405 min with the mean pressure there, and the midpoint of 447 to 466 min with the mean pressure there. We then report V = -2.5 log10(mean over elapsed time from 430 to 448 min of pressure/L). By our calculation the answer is 0.06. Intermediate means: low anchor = 221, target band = 161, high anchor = 153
